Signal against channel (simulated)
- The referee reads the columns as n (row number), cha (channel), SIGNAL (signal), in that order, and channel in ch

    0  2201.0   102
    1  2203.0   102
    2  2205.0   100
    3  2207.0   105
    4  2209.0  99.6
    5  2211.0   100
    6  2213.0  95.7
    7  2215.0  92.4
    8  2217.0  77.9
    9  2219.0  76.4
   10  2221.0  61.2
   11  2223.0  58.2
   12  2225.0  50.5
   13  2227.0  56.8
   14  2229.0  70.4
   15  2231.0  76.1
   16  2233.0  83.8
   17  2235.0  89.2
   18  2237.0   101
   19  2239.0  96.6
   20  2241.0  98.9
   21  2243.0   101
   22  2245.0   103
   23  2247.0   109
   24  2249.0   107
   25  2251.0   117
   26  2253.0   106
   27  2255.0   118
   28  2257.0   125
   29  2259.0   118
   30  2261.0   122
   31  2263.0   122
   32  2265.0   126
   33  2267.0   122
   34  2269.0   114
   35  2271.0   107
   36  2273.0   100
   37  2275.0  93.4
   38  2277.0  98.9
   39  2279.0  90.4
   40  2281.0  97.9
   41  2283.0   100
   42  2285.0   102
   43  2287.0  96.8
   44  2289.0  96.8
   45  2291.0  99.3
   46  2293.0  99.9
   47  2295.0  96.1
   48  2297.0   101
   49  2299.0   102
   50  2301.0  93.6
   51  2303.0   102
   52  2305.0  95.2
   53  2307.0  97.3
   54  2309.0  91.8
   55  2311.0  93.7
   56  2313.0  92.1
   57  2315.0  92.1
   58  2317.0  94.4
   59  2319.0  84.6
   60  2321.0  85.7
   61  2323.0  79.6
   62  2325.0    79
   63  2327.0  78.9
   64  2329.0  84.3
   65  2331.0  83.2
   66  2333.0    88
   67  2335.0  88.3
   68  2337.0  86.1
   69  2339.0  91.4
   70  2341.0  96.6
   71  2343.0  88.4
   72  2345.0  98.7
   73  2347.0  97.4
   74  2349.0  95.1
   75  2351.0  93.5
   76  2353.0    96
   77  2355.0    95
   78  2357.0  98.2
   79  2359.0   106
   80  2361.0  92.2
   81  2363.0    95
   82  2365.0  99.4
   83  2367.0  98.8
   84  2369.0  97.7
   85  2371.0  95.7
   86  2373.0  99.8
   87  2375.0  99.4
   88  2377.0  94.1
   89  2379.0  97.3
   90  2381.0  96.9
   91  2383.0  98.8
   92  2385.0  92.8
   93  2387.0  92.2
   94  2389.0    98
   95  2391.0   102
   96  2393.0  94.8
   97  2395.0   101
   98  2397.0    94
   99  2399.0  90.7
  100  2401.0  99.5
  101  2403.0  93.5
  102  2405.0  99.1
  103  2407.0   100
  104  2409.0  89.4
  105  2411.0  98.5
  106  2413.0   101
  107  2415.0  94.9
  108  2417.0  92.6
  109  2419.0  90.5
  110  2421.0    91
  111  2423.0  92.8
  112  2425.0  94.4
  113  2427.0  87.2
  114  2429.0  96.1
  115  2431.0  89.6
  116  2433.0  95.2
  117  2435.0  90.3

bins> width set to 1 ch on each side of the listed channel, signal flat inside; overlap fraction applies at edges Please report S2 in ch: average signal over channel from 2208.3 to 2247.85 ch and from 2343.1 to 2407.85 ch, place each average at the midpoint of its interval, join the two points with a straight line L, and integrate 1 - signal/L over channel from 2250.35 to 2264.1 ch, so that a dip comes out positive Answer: -4.94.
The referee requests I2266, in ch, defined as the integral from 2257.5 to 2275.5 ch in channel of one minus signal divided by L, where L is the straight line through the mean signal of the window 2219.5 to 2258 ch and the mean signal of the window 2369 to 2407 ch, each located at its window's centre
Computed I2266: -4.5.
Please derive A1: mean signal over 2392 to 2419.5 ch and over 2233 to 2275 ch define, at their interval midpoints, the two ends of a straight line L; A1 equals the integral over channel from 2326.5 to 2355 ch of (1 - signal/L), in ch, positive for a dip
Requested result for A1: 3.0 ch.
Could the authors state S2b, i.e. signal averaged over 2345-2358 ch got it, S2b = 96.1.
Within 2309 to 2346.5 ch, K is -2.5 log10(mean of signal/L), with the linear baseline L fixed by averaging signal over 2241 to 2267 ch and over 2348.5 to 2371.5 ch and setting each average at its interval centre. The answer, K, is 0.16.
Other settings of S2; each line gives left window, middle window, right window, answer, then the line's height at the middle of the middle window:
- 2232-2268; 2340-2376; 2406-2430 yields 0.9 ch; 99.4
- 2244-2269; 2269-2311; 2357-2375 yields 4.7 ch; 111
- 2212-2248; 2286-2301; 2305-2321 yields -1.4 ch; 90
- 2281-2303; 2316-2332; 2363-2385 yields 2.4 ch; 98.3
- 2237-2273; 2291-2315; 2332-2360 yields 1.4 ch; 103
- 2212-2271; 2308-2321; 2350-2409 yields 0.8 ch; 96.7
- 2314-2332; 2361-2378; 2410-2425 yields -1.5 ch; 89.5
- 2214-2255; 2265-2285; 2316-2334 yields -4.1 ch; 86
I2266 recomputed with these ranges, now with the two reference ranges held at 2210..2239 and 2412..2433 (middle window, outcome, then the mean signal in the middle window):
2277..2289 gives -2.1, 97.5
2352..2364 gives -1.2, 97.1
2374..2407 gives -2.1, 96.6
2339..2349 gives -0.9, 94.9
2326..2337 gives 0.2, 84.7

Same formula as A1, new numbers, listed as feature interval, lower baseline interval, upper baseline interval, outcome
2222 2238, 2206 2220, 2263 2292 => 3.74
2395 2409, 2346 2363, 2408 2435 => -0.27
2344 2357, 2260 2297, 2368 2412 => 0.43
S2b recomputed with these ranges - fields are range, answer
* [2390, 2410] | 96.4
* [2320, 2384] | 93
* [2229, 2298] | 103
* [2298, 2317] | 95.5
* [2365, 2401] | 96.9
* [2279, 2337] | 92.5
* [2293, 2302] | 98.4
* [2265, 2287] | 103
